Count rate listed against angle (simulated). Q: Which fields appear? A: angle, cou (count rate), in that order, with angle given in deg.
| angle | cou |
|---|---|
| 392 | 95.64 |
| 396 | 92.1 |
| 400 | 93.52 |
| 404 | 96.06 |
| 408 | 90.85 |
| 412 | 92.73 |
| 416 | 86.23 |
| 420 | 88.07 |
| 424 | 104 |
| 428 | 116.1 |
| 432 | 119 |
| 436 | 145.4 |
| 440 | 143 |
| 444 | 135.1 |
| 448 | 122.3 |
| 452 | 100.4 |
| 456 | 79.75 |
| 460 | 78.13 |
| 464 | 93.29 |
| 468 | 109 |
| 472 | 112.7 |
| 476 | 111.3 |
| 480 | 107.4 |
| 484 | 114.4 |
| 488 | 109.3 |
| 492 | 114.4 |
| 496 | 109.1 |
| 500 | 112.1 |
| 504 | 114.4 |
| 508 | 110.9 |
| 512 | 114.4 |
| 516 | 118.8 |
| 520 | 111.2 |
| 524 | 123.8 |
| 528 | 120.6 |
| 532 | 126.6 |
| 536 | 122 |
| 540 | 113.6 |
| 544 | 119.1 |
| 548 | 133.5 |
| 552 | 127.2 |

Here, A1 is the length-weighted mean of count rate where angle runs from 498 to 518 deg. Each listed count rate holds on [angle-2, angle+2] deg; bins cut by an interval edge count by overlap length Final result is 114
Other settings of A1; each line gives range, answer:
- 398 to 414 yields 93.3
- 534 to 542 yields 118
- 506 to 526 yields 116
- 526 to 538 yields 123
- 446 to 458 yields 101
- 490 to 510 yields 112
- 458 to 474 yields 98.3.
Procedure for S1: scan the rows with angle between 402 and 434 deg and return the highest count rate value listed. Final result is 119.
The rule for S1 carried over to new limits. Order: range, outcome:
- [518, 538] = 126.6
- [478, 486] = 114.4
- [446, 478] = 122.3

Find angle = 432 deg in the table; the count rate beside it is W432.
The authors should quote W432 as 119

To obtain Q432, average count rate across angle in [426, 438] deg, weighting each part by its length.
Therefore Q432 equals 127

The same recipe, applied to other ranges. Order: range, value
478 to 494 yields 111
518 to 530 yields 119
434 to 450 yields 136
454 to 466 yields 83.7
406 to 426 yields 92.4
